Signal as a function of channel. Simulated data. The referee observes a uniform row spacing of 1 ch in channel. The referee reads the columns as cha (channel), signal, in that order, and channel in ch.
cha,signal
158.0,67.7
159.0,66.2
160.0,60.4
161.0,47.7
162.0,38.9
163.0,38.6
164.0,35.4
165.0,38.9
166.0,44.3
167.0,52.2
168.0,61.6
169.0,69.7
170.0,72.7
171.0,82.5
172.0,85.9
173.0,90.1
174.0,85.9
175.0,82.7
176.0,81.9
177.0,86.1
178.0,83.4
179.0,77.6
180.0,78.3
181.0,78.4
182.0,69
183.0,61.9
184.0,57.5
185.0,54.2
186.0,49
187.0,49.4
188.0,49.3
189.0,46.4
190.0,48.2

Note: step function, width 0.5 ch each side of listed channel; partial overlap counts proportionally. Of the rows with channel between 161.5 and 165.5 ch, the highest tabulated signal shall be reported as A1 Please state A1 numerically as 38.9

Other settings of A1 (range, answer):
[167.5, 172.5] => 85.9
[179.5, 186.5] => 78.4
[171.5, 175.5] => 90.1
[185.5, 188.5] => 49.4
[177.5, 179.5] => 83.4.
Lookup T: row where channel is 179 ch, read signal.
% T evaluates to 77.6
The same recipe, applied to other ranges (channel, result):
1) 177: 86.1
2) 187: 49.4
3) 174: 85.9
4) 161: 47.7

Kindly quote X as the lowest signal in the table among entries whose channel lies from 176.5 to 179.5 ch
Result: 77.6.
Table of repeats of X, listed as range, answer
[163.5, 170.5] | 35.4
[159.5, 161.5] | 47.7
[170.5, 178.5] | 81.9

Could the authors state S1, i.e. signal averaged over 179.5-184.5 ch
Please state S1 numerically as 69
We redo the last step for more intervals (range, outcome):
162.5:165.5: 37.6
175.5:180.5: 81.5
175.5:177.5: 84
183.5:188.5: 51.9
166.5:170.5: 64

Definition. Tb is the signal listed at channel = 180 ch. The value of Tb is 78.3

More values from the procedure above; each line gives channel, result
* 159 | 66.2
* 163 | 38.6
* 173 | 90.1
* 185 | 54.2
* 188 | 49.3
